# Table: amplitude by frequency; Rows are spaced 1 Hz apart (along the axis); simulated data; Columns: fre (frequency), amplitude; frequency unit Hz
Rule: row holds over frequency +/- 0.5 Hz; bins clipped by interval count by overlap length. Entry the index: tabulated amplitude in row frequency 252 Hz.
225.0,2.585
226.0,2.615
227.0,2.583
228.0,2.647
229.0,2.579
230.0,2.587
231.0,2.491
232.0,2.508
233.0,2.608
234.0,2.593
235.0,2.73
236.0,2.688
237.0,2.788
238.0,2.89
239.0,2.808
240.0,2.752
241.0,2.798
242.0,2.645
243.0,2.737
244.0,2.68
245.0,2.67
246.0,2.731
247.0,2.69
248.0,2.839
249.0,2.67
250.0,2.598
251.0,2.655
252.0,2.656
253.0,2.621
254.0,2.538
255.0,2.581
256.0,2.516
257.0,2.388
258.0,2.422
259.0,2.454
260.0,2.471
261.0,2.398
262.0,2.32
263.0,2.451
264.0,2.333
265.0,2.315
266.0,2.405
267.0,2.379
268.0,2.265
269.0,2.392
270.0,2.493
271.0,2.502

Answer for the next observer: 2.656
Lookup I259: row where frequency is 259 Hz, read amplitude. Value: 2.454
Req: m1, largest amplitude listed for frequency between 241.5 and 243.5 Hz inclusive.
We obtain 2.737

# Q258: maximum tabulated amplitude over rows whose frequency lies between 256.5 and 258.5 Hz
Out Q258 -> 2.422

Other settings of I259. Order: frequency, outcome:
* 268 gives 2.265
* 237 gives 2.788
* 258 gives 2.422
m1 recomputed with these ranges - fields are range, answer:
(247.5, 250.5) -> 2.839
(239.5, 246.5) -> 2.798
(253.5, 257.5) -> 2.581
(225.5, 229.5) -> 2.647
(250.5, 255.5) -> 2.656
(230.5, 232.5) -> 2.508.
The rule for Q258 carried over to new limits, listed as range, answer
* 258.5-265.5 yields 2.471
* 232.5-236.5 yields 2.73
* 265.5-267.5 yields 2.405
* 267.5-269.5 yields 2.392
